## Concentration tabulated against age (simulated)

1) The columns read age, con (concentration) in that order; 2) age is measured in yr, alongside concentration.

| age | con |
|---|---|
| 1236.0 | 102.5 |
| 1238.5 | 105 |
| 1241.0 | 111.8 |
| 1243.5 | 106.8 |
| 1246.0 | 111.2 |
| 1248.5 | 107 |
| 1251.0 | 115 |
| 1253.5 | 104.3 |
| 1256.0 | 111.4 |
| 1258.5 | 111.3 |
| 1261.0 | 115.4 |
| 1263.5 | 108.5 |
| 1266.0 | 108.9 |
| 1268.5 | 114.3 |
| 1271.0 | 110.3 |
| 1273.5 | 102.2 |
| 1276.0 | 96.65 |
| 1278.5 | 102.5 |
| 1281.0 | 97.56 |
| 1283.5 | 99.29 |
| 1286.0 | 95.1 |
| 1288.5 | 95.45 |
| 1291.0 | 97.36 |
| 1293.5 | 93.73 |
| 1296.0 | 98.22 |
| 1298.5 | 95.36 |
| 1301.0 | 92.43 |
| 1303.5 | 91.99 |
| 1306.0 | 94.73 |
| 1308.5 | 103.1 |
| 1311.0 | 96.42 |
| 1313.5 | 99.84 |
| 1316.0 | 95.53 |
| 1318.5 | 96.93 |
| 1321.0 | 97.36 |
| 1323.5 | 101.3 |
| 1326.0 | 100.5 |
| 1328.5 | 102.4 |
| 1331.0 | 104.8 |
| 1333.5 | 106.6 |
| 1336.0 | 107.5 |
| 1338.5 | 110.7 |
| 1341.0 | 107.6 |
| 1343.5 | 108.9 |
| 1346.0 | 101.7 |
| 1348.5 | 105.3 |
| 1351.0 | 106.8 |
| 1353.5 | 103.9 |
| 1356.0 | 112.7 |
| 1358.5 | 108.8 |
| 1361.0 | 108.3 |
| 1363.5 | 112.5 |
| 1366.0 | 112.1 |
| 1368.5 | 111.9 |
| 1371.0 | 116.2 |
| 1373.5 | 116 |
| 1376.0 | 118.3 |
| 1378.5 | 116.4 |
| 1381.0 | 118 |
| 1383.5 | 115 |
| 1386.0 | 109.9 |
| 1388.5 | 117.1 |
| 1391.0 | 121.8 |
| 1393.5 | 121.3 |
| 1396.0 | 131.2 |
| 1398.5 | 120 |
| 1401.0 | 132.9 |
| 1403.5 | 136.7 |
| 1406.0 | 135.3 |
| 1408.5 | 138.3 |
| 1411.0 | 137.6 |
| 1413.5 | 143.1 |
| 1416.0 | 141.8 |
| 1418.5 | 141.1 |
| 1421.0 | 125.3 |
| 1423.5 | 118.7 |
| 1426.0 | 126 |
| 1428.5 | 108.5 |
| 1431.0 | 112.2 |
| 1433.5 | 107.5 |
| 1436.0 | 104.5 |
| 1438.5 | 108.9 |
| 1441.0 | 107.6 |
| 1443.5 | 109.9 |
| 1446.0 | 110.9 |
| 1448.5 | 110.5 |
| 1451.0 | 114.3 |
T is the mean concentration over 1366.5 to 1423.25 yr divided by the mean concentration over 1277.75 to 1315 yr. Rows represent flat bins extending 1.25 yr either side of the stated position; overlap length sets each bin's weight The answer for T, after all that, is 1.3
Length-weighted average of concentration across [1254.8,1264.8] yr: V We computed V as 112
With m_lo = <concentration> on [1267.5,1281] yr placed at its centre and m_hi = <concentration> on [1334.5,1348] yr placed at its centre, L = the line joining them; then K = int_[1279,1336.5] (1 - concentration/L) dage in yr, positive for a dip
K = 4.0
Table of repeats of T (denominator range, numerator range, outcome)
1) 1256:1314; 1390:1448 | 1.22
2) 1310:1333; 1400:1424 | 1.36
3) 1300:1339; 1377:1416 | 1.27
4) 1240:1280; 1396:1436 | 1.18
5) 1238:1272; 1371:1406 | 1.10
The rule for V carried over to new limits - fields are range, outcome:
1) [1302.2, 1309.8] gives 96.6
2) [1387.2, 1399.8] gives 122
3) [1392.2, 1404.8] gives 128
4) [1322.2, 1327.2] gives 101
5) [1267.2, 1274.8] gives 109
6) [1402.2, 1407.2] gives 136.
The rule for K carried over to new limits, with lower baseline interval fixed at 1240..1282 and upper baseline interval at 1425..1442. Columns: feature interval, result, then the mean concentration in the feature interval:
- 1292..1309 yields 2.1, 95.3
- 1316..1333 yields 1.3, 100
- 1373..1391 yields -1.1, 116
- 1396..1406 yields -1.9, 131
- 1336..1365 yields 0.4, 108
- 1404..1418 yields -3.7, 139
